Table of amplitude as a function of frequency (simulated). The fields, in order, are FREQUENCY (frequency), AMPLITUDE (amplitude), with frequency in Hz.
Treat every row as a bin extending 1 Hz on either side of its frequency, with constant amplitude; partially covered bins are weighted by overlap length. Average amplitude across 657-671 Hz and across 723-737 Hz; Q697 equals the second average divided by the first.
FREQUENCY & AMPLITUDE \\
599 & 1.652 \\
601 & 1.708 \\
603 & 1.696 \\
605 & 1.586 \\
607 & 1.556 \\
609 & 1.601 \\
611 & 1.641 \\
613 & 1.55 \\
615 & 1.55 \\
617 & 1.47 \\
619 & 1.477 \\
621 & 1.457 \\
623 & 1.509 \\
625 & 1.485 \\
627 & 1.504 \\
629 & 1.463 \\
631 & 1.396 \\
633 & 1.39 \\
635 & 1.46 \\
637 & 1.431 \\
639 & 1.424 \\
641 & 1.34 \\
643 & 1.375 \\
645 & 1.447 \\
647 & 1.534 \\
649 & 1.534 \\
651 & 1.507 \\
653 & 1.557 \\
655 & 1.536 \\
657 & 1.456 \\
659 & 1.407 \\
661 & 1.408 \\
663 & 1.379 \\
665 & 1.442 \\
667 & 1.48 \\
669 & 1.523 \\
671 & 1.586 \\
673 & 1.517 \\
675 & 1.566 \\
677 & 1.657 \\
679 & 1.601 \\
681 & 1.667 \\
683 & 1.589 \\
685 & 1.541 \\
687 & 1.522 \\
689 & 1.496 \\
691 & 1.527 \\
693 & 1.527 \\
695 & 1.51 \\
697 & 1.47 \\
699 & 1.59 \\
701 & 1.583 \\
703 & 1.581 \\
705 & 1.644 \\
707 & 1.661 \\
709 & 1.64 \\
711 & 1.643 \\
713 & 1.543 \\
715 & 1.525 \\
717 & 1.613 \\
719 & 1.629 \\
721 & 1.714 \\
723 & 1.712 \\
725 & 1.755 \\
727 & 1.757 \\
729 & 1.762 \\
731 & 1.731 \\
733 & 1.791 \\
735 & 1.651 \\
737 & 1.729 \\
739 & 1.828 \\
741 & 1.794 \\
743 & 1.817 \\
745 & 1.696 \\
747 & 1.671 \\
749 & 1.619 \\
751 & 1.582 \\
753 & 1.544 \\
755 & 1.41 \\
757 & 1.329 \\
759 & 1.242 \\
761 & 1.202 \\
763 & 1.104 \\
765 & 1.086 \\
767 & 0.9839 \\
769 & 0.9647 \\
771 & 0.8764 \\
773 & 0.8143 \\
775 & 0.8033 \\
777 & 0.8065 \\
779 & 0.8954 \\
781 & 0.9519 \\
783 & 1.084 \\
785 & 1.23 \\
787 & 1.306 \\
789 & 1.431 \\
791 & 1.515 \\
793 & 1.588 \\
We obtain 1.2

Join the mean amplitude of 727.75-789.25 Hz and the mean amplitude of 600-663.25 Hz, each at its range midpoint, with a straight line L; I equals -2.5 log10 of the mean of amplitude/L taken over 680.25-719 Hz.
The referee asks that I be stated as -0.11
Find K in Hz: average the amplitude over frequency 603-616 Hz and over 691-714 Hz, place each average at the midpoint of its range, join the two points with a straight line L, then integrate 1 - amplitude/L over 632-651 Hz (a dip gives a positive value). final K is 1.7 Hz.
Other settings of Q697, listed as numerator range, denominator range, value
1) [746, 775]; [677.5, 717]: 0.78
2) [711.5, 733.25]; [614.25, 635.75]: 1.14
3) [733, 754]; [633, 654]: 1.16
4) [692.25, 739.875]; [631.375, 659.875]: 1.13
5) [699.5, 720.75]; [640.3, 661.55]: 1.10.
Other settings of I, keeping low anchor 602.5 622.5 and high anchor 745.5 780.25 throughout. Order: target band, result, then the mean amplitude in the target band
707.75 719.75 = -0.22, 1.6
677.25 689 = -0.15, 1.58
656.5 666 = 0.01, 1.42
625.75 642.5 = 0.06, 1.43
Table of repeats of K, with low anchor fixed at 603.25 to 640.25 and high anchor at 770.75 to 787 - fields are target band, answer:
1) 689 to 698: -1.8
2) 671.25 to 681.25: -2.2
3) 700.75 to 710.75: -3.4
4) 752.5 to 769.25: -3.0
